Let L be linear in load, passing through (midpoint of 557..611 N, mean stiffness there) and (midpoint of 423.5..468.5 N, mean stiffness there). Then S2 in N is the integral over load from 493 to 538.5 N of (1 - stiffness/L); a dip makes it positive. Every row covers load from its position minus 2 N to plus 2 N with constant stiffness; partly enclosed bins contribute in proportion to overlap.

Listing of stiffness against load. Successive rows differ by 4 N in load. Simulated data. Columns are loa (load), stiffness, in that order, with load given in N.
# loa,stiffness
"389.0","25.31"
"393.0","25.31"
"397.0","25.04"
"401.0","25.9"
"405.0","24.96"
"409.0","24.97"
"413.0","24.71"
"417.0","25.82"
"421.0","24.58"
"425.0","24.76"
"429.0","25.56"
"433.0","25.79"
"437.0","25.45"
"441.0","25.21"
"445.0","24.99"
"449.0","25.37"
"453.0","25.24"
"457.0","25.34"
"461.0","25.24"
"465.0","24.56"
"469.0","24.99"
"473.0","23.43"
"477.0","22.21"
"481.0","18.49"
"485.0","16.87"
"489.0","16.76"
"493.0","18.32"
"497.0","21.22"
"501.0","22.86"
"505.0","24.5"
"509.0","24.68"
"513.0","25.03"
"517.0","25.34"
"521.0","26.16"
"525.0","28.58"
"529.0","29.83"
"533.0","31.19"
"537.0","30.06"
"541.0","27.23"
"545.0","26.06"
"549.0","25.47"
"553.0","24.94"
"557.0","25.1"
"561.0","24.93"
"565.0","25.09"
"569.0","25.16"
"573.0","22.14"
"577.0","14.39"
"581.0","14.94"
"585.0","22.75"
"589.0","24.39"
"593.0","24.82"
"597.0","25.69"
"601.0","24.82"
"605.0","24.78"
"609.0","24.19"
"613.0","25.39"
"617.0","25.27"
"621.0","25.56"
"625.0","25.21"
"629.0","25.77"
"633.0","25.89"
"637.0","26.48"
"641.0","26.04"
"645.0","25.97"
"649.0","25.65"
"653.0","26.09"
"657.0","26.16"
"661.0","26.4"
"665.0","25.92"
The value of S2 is -3.48 N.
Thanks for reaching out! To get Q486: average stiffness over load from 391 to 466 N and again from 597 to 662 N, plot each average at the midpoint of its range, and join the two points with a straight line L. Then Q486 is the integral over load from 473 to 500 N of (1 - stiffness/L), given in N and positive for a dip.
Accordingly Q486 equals 6.3 N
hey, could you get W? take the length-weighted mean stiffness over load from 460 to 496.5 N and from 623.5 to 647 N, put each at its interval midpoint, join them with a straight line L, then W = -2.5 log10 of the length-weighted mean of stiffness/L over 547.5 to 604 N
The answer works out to 0.04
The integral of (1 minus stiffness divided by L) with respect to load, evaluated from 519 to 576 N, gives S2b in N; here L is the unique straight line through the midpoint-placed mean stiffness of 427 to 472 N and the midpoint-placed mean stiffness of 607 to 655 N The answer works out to -2.07 N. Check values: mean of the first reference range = 25.2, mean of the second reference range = 25.6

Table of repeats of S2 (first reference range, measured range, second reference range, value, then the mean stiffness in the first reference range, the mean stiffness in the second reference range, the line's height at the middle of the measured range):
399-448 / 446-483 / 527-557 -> 3.0 N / 25.2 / 27.6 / 26.1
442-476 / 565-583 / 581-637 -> 3.6 N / 24.8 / 24.7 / 24.7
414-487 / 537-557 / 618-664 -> -1.0 N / 24.1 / 25.9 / 25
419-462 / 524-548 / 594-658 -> -3.1 N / 25.2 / 25.5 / 25.4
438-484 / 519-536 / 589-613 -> -3.2 N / 24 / 24.9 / 24.4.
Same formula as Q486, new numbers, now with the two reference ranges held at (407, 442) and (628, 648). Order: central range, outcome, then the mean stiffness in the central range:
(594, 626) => 1.01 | 25.1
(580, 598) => 2.14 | 22.8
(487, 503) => 3.57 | 19.8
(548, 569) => 0.51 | 25.1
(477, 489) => 3.37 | 18.3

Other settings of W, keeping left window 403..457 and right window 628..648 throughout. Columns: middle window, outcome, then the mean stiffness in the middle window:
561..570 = 0.028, 25.1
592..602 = 0.029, 25.2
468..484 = 0.166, 21.8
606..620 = 0.040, 25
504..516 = 0.030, 24.8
